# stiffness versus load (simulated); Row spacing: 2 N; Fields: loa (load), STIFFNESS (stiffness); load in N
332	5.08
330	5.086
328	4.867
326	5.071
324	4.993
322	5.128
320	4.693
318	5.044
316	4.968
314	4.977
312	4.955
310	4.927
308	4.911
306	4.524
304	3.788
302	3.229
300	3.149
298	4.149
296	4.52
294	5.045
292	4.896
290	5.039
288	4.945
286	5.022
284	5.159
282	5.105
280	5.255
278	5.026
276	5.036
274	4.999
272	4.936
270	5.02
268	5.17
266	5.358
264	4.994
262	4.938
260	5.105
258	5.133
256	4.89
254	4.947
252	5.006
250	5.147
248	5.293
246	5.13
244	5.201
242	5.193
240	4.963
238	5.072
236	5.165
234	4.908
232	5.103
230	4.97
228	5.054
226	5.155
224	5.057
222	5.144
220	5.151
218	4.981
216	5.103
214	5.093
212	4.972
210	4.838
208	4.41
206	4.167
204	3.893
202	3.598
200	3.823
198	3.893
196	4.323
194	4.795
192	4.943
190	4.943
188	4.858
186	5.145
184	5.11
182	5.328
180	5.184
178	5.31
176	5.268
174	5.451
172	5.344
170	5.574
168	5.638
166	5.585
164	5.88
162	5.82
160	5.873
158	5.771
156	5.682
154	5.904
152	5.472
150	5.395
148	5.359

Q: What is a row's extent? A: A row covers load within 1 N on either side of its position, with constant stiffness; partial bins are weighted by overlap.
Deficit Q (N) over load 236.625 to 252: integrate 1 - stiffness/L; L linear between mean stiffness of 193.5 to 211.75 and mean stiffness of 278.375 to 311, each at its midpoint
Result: -2.6 N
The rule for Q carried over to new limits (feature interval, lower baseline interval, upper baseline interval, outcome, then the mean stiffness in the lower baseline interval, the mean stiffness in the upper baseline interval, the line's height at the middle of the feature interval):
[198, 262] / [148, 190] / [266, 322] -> 3.0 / 5.46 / 4.78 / 5.13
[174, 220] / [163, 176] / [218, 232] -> 4.9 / 5.55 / 5.08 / 5.32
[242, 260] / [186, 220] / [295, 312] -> -2.9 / 4.58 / 4.2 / 4.39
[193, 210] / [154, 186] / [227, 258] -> 3.7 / 5.52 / 5.07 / 5.33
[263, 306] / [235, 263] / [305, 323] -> 2.1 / 5.08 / 4.9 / 4.99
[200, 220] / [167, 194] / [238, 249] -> 2.4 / 5.22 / 5.15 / 5.19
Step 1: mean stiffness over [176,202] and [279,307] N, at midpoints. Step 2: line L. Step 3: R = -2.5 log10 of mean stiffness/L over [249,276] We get -0.10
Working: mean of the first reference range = 4.78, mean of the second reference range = 4.56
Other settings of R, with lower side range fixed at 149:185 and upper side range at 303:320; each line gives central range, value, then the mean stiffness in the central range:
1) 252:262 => 0.01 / 5.01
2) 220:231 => 0.03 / 5.08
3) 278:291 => -0.04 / 5.08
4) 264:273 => -0.03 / 5.11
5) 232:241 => 0.03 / 5.04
